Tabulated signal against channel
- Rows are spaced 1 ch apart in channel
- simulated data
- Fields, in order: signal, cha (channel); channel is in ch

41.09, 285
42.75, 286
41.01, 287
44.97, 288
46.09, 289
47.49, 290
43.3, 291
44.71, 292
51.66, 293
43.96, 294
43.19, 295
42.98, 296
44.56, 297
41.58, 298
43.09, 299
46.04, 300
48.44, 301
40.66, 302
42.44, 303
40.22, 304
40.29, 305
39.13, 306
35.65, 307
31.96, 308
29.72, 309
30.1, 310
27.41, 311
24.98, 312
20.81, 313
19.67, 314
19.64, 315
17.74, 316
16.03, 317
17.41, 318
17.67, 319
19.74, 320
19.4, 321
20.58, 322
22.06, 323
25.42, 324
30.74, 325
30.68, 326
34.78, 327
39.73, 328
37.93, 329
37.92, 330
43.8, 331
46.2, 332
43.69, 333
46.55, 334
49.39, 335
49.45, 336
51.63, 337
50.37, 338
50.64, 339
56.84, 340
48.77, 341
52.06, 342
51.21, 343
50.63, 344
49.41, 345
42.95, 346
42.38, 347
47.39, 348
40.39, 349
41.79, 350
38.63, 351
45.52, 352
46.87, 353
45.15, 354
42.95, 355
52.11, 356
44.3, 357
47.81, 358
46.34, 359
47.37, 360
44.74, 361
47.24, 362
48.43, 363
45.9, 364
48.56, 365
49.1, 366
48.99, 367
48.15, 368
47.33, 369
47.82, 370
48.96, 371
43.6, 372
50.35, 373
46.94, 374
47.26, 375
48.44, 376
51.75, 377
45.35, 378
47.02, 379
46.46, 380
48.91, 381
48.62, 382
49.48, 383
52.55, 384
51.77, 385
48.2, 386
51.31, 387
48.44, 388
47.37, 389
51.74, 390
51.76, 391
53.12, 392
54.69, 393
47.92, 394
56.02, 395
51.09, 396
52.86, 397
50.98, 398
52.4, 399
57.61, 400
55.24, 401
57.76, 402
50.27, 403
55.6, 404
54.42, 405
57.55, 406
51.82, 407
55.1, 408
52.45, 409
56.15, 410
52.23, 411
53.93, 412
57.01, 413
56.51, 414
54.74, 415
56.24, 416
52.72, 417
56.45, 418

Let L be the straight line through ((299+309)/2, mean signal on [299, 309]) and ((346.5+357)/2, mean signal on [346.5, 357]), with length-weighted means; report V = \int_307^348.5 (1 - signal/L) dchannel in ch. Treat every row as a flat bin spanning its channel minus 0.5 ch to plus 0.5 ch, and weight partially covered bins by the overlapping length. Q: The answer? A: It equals 6.6 ch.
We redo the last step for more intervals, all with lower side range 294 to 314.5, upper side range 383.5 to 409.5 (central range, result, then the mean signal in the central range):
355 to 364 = -0.1 ch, 47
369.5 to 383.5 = 0.4 ch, 47.9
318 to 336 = 3.4 ch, 33.3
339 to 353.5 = -1.0 ch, 46.9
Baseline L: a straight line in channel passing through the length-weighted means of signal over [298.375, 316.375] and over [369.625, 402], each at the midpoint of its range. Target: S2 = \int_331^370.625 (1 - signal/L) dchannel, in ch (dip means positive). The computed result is -4.4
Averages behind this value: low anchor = 33.4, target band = 47.3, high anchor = 50.3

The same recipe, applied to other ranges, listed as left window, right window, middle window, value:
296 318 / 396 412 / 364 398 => -0.2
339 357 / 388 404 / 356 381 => 0.9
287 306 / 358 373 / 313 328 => 7.4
